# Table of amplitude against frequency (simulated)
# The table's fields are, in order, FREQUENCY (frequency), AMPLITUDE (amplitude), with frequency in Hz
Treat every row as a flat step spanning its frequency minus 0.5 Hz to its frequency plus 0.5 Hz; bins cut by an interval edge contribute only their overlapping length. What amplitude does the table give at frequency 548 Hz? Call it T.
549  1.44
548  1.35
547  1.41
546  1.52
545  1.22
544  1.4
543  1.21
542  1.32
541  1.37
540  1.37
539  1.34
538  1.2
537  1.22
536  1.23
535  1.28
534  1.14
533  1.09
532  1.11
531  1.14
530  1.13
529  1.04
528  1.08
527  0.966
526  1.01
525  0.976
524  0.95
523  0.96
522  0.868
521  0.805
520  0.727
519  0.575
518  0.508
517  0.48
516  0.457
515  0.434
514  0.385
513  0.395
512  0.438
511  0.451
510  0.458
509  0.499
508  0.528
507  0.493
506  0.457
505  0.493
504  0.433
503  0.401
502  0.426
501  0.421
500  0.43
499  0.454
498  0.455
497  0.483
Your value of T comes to 1.35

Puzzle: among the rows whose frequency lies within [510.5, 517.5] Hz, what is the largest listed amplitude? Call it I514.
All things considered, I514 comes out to 0.48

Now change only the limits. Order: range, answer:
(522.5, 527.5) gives 1.01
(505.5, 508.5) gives 0.528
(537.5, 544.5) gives 1.4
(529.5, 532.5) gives 1.14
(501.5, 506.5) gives 0.493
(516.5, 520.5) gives 0.727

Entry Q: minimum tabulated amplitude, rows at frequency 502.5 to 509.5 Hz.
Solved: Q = 0.401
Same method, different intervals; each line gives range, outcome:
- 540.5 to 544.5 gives 1.21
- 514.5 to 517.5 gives 0.434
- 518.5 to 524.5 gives 0.575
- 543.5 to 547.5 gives 1.22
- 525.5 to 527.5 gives 0.966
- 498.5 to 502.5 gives 0.421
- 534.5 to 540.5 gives 1.2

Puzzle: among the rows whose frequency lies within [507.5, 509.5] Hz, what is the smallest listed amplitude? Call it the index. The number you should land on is 0.499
